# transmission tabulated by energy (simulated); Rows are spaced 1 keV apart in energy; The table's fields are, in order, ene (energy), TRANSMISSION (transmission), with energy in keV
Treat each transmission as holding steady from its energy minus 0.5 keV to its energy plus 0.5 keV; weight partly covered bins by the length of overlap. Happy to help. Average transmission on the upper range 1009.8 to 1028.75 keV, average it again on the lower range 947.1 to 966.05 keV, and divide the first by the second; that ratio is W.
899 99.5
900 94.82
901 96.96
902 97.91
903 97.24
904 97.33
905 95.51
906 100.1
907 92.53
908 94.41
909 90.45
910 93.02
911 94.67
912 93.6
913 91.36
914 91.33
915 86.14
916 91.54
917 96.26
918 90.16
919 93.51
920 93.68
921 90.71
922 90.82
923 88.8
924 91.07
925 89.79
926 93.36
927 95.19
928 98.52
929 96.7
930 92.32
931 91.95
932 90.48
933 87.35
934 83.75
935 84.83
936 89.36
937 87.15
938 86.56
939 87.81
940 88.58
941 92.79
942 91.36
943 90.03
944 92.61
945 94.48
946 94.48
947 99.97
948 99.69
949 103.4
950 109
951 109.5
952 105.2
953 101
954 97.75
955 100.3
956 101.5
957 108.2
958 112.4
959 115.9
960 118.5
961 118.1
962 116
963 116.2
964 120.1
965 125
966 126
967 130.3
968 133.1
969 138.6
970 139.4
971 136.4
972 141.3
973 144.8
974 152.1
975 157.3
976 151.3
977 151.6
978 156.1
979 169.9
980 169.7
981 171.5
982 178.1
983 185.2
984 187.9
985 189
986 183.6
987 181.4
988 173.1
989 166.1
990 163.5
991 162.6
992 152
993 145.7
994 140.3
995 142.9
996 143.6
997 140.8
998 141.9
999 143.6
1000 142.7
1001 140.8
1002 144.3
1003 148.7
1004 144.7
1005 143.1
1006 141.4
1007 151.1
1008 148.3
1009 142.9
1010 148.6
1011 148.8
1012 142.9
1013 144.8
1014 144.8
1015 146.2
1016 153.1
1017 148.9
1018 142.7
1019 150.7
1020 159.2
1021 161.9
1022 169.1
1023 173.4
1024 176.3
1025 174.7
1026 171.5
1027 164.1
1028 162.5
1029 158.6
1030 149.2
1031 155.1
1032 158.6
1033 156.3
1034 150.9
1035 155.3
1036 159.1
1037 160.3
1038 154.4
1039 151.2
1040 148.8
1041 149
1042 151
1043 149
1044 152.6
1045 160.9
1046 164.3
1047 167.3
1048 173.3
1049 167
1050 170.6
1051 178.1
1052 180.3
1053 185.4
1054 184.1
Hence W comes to 1.43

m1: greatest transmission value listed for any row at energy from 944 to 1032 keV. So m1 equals 189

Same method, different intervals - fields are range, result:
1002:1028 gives 176.3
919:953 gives 109.5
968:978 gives 157.3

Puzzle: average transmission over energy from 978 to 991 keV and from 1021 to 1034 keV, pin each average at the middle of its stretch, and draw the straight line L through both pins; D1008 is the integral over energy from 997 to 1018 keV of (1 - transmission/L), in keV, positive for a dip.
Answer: 2.9 keV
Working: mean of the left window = 175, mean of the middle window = 145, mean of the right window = 164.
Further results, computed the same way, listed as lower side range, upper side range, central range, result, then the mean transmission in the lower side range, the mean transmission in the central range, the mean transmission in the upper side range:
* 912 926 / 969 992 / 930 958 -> 5.8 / 91.3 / 95.4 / 163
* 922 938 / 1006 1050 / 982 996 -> -4.0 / 90.6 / 167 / 156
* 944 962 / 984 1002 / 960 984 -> -2.7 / 105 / 145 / 157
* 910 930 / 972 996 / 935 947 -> 2.6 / 92.5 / 90.6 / 163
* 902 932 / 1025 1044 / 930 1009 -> -4.4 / 93.2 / 129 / 156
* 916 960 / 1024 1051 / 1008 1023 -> -0.6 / 95.5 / 151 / 160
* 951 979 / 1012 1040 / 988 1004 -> -0.7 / 127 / 149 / 157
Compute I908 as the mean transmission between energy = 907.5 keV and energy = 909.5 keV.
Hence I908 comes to 92.4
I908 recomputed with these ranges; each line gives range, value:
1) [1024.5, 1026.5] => 173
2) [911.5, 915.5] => 90.6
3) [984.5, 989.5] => 179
